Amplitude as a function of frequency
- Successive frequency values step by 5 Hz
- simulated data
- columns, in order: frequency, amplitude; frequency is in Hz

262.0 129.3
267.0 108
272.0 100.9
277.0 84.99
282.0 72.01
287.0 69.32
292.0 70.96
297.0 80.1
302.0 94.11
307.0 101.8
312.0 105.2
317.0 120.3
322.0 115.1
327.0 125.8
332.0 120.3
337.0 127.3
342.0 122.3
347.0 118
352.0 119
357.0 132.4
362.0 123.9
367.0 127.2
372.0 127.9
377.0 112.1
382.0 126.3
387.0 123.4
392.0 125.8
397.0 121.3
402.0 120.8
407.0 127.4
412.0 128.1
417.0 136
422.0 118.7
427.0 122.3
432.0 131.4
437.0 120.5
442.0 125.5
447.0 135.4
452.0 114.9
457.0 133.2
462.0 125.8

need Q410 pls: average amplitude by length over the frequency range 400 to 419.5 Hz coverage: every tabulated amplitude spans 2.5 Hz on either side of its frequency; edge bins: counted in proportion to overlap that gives 128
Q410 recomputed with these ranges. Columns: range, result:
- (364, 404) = 123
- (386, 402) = 123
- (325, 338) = 124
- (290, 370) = 113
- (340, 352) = 120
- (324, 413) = 124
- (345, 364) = 123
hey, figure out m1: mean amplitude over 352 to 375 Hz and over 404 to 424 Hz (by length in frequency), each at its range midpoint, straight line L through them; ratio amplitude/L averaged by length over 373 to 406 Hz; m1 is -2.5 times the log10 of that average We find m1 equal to 0.043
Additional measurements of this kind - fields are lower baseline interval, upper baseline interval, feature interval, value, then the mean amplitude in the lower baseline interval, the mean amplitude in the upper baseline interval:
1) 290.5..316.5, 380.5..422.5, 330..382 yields -0.118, 93.5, 126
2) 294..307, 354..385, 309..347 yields -0.154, 89.3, 125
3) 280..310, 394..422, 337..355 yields -0.190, 81.9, 126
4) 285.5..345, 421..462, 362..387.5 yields -0.080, 105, 126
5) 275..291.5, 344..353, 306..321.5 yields -0.162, 74.6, 119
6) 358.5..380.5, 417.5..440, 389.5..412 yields -0.003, 123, 124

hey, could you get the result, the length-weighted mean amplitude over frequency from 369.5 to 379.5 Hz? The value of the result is 120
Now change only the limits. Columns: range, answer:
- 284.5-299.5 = 73.5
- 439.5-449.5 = 130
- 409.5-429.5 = 126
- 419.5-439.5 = 123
